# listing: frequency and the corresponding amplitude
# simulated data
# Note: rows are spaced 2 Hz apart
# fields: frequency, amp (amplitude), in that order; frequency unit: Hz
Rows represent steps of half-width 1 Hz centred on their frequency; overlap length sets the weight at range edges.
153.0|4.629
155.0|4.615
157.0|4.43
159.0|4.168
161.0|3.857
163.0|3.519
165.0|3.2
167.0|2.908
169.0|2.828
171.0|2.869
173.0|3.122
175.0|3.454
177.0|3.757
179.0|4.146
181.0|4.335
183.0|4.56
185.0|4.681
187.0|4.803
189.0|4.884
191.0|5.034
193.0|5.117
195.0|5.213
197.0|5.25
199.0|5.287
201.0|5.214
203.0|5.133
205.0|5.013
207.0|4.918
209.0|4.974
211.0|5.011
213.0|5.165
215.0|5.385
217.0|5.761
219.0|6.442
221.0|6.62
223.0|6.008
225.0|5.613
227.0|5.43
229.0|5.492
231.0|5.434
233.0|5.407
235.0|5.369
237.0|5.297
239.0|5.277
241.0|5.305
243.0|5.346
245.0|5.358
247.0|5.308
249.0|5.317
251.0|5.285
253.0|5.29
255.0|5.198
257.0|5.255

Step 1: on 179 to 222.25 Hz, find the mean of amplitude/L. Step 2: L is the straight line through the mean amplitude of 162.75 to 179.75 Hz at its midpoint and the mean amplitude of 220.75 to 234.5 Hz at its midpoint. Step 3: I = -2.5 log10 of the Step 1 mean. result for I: -0.15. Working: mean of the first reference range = 3.29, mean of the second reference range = 5.65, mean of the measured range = 5.16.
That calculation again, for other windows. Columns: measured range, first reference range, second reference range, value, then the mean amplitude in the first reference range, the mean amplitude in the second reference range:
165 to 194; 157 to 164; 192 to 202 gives 0.16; 3.93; 5.22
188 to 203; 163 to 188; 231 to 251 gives -0.22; 3.71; 5.33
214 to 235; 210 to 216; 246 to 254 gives -0.10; 5.19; 5.3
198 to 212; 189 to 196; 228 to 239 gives 0.02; 5.09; 5.39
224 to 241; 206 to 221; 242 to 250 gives 0.00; 5.46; 5.33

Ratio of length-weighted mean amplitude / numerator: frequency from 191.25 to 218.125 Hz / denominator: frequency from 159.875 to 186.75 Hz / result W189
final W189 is 1.4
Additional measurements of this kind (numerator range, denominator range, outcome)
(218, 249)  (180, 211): 1.12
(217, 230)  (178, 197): 1.24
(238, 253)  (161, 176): 1.67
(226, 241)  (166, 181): 1.60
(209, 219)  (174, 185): 1.32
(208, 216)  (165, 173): 1.75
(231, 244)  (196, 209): 1.04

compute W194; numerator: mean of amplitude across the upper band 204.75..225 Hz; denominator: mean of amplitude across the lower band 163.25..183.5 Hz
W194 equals 1.59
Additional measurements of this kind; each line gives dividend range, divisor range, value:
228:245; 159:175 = 1.64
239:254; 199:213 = 1.05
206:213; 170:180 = 1.44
